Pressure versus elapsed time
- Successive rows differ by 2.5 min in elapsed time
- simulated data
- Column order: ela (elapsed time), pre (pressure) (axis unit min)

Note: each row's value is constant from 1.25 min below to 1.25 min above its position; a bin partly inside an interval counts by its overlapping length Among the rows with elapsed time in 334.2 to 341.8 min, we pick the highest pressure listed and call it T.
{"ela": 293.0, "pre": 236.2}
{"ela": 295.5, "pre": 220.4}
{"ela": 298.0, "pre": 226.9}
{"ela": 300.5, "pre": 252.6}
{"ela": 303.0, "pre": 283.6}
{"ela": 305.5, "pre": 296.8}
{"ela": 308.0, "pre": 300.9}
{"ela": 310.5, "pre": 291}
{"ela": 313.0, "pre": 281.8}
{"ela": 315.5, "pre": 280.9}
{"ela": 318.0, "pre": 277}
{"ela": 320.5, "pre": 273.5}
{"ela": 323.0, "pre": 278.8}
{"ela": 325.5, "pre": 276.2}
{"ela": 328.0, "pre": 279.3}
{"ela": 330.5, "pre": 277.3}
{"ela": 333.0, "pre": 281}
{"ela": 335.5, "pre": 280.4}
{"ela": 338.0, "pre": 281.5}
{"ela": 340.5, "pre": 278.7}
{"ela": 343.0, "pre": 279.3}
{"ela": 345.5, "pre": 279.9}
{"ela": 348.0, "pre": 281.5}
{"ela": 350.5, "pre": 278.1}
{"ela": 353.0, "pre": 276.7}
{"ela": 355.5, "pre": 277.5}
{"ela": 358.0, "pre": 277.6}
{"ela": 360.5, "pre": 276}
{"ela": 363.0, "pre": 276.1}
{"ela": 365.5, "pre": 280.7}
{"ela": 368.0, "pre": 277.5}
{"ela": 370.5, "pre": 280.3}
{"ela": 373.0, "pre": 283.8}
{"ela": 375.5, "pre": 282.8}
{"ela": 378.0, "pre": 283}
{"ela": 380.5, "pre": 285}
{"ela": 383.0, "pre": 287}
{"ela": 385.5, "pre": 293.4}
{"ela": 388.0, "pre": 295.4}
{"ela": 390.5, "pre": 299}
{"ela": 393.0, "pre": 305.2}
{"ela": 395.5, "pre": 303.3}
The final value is 281.5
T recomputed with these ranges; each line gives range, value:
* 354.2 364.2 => 277.6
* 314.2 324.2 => 280.9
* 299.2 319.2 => 300.9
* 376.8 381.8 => 285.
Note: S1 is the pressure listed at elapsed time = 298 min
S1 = 226.9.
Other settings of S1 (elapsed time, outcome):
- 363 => 276.1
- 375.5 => 282.8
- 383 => 287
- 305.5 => 296.8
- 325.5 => 276.2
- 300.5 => 252.6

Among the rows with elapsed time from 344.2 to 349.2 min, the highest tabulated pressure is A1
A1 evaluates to 281.5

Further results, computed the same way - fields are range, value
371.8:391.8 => 299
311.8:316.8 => 281.8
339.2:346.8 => 279.9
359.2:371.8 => 280.7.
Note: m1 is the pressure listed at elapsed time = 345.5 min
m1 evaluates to 279.9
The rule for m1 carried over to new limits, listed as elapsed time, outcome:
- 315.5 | 280.9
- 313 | 281.8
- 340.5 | 278.7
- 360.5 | 276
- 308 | 300.9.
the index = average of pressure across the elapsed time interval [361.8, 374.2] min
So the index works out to 280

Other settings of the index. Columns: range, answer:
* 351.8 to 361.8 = 277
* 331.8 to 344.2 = 280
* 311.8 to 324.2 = 278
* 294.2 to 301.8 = 234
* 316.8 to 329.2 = 277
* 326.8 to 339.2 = 280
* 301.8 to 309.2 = 294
